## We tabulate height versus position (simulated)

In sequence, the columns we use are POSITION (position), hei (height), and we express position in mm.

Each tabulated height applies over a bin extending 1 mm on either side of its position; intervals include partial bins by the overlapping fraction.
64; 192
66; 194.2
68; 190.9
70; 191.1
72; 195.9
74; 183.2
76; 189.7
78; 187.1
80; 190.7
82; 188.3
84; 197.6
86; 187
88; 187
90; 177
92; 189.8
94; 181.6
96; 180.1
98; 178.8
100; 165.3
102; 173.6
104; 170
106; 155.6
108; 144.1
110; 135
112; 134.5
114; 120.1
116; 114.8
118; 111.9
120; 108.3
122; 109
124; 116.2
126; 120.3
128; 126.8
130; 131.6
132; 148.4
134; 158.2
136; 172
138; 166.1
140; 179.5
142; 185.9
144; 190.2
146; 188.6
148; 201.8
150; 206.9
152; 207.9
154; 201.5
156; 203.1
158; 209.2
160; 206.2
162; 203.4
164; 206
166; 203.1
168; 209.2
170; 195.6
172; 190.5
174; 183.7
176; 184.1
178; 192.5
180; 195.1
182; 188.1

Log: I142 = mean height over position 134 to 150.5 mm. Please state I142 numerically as 184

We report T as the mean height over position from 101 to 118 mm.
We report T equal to 142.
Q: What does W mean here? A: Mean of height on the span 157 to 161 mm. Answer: 208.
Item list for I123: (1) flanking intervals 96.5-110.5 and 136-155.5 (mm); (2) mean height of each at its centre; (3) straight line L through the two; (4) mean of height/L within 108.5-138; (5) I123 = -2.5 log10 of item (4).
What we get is 0.32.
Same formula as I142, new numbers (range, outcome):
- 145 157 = 202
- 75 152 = 163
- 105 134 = 128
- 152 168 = 205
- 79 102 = 183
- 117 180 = 175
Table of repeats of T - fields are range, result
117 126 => 112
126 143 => 156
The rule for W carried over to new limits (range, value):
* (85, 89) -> 187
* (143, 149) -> 194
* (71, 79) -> 189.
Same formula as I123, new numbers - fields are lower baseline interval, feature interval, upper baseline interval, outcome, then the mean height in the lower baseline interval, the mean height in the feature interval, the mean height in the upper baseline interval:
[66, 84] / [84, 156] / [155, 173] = 0.21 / 190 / 162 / 203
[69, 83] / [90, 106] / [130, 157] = 0.07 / 189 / 176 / 183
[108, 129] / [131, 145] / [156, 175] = -0.11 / 121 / 171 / 201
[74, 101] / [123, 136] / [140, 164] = 0.38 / 185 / 137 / 200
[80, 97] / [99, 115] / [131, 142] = 0.19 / 186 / 150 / 167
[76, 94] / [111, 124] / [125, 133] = 0.25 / 188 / 116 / 132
